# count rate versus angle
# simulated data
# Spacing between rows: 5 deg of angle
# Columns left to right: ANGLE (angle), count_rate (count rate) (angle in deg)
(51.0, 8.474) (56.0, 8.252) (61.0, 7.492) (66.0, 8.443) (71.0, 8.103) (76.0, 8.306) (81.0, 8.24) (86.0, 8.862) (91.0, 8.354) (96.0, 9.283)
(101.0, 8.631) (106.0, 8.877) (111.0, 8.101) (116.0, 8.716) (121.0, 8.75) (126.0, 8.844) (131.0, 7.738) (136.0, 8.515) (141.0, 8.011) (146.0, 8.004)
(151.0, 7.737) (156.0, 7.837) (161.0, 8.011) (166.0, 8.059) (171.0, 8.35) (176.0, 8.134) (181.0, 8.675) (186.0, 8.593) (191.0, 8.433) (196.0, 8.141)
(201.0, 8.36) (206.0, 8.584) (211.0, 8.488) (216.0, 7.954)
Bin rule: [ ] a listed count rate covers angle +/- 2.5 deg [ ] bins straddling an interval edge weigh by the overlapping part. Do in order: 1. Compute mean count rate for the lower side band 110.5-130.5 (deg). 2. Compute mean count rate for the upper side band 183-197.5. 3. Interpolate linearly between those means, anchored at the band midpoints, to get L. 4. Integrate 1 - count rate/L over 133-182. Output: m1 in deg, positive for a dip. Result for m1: 2.2 deg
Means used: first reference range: 8.57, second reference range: 8.42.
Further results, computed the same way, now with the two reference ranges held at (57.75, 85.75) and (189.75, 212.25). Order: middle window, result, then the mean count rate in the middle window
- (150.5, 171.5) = 0.85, 7.99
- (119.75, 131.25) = -0.39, 8.55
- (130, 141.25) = 0.19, 8.15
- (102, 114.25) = -0.42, 8.52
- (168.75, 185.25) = -0.11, 8.41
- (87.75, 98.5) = -0.79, 8.82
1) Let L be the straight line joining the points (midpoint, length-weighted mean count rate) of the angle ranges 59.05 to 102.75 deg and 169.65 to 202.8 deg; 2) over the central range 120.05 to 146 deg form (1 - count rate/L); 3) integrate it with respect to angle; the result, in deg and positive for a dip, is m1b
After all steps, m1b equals 0.28 deg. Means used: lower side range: 8.42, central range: 8.31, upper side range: 8.39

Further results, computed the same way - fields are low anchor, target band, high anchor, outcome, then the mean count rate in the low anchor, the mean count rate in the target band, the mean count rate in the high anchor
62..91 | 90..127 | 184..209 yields -1.5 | 8.34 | 8.7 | 8.42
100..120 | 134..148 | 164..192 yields 0.5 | 8.59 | 8.17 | 8.38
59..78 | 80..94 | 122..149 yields -0.7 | 8.1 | 8.54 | 8.24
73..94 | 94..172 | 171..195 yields 1.0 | 8.45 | 8.34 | 8.43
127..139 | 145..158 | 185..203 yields 0.7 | 8.21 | 7.84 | 8.36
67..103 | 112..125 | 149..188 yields -0.4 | 8.53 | 8.67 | 8.17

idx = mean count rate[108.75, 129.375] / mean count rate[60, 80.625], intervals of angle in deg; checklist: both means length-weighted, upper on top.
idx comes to 1.1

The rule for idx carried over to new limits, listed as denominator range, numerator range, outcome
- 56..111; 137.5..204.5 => 0.97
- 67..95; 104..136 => 1.01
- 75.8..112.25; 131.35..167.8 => 0.93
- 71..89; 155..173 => 0.96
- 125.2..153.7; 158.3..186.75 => 1.02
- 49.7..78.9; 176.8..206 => 1.03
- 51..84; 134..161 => 0.98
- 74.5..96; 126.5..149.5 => 0.95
